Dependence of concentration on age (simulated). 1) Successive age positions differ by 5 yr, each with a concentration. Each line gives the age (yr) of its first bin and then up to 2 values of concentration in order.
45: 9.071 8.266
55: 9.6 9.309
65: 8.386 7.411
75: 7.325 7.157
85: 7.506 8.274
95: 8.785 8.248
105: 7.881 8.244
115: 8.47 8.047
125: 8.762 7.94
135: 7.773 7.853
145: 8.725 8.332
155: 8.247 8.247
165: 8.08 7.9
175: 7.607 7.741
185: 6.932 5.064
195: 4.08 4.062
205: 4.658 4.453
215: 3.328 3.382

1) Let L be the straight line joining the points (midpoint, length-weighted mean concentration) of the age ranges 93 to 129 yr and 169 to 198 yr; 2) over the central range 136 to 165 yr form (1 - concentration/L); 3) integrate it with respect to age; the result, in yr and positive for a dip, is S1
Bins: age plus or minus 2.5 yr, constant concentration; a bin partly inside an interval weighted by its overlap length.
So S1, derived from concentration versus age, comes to -3.77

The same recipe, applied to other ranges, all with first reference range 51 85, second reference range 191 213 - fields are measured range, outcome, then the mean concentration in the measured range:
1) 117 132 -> -3.95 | 8.27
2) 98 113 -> -2.22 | 8.13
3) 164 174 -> -5.00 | 7.92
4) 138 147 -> -3.37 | 8.29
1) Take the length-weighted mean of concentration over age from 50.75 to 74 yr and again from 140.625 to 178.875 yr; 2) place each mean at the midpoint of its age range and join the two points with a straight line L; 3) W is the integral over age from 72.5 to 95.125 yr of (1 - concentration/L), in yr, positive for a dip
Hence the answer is 2.0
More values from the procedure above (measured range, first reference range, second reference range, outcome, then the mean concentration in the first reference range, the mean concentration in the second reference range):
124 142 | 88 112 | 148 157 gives 0.6 yr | 8.29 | 8.29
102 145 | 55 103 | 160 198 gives -3.5 yr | 8.12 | 6.83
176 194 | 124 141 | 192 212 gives -4.0 yr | 8.04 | 4.33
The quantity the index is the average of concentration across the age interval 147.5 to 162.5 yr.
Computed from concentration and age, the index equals 8.28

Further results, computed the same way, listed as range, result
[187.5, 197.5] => 4.57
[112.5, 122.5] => 8.26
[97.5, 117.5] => 8.21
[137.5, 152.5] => 8.3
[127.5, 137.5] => 7.86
